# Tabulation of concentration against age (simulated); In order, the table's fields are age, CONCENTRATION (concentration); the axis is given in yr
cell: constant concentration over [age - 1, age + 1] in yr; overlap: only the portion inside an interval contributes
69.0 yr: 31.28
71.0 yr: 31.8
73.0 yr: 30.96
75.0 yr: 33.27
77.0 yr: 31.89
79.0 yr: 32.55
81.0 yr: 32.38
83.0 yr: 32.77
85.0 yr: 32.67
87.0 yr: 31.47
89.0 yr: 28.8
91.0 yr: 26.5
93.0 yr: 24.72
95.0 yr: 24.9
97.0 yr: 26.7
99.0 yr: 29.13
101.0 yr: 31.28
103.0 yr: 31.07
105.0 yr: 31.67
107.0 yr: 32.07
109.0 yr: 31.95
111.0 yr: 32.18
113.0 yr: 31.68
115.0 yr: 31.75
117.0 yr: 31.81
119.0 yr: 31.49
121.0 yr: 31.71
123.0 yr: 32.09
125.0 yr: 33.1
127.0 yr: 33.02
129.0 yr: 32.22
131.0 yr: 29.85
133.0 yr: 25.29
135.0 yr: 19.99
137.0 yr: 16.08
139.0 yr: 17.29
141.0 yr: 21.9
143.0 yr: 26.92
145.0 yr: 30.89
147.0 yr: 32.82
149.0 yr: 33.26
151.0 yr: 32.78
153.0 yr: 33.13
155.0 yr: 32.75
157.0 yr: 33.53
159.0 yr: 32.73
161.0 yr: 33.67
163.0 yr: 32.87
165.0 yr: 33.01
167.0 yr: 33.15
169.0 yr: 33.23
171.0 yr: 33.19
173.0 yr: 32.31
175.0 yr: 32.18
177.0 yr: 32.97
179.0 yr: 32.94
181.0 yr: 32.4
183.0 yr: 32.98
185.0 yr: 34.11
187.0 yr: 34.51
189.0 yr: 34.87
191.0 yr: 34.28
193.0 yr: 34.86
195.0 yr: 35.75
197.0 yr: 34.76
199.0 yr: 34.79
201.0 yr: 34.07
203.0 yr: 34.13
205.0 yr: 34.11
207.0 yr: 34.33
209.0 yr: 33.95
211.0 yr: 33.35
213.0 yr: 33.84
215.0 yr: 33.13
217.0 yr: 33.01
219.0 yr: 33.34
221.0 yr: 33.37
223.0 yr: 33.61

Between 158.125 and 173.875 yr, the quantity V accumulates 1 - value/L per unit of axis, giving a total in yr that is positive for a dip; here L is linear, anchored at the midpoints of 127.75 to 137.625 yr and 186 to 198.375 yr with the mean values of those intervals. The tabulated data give -1.3 yr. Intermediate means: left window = 25.2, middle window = 33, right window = 34.8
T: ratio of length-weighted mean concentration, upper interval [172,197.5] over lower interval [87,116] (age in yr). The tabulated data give 1.1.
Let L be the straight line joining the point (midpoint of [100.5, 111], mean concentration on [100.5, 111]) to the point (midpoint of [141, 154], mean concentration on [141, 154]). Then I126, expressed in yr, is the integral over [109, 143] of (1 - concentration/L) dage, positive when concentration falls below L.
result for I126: 3.3 yr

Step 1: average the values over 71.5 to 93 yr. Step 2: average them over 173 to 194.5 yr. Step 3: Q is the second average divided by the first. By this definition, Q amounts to 1.08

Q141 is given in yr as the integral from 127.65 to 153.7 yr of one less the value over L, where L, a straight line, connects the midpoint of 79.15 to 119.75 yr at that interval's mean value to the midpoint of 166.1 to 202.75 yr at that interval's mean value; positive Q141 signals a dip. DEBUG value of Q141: 4.0 yr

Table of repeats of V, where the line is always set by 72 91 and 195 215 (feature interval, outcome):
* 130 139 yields 2.89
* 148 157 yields 0.01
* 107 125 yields 0.22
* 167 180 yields 0.27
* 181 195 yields -0.17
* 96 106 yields 0.63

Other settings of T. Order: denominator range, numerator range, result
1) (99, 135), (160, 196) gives 1.08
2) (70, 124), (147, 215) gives 1.09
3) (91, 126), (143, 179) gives 1.07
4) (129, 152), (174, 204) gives 1.29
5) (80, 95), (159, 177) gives 1.11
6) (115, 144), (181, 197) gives 1.25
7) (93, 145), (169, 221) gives 1.18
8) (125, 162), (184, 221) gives 1.18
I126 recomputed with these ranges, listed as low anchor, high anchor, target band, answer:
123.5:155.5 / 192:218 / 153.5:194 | -2.6 yr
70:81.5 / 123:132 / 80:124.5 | 2.2 yr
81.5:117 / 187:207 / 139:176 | 1.5 yr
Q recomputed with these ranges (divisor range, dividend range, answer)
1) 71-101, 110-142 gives 0.94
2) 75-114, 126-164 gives 0.95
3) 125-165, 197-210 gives 1.17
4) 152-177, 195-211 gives 1.04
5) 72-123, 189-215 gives 1.12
